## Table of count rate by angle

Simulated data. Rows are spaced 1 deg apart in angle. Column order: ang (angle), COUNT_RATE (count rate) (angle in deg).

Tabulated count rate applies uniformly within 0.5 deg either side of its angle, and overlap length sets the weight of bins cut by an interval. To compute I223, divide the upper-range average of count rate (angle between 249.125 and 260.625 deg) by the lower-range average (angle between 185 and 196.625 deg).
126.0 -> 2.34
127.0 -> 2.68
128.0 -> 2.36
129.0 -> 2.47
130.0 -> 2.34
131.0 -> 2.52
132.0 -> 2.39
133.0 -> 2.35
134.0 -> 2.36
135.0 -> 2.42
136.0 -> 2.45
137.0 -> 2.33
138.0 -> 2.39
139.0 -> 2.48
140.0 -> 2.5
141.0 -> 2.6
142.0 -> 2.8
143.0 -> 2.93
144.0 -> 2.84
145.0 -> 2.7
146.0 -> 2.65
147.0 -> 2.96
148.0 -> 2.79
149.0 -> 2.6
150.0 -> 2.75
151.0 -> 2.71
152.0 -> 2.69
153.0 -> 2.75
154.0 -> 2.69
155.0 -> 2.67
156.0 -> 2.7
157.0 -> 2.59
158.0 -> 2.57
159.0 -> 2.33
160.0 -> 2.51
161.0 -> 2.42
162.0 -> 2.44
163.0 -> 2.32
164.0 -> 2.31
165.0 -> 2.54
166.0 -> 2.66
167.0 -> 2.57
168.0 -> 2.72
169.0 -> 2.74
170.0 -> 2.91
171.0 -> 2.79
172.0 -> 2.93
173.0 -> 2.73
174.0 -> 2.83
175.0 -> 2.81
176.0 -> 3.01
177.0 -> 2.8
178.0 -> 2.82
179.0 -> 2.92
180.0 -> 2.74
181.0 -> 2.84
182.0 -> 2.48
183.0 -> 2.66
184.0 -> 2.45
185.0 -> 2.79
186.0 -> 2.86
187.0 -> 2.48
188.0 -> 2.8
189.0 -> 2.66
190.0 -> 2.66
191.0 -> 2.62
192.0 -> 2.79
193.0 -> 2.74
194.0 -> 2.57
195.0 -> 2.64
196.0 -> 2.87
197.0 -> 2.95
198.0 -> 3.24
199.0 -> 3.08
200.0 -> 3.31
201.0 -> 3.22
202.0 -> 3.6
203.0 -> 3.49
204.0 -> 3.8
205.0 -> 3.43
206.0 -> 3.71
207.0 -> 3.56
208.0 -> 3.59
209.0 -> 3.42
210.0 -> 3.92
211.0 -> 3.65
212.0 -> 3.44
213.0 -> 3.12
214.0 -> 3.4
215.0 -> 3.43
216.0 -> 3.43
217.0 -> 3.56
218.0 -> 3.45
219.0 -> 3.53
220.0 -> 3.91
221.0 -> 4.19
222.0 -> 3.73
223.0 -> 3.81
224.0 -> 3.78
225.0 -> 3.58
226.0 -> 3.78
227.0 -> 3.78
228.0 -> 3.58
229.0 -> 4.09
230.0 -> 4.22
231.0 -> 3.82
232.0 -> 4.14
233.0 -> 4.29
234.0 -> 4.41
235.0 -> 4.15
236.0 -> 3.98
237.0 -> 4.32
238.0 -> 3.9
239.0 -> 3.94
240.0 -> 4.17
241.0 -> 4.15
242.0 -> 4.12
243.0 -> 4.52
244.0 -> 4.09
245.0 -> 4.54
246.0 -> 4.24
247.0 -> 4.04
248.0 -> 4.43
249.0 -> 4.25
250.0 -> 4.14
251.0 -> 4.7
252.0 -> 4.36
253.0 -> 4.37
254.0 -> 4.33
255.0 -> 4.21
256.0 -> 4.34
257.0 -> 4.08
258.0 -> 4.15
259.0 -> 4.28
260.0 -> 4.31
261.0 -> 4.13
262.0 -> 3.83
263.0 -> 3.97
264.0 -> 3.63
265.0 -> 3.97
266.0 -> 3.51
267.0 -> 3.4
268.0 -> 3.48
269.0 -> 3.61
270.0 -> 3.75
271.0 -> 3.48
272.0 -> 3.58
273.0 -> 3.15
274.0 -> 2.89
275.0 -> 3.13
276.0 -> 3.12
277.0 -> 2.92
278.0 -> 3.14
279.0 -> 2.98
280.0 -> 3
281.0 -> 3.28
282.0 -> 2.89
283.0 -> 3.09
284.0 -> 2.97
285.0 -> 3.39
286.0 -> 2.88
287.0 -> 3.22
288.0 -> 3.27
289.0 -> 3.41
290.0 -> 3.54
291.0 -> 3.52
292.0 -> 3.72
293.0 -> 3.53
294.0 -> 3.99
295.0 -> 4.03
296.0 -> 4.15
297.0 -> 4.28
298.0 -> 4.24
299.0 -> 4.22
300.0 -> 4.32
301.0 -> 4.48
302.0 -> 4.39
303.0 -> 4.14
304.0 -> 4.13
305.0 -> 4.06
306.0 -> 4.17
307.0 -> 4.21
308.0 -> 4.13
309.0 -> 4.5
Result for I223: 1.59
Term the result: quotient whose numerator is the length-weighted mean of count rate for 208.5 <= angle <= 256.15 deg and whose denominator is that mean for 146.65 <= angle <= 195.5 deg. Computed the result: 1.48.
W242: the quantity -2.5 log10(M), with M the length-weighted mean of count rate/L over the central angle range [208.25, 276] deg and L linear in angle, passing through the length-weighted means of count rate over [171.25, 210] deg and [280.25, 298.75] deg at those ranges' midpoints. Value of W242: -0.19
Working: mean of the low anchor 2.98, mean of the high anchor 3.52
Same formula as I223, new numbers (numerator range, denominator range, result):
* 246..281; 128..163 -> 1.47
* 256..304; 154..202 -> 1.33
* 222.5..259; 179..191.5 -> 1.54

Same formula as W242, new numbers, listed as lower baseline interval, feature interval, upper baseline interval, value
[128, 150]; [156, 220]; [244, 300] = 0.02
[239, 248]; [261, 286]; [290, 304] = 0.23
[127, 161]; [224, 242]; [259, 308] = -0.23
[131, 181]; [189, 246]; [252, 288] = -0.15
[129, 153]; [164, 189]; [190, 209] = 0.08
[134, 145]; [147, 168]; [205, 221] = 0.09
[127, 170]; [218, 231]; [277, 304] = -0.21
